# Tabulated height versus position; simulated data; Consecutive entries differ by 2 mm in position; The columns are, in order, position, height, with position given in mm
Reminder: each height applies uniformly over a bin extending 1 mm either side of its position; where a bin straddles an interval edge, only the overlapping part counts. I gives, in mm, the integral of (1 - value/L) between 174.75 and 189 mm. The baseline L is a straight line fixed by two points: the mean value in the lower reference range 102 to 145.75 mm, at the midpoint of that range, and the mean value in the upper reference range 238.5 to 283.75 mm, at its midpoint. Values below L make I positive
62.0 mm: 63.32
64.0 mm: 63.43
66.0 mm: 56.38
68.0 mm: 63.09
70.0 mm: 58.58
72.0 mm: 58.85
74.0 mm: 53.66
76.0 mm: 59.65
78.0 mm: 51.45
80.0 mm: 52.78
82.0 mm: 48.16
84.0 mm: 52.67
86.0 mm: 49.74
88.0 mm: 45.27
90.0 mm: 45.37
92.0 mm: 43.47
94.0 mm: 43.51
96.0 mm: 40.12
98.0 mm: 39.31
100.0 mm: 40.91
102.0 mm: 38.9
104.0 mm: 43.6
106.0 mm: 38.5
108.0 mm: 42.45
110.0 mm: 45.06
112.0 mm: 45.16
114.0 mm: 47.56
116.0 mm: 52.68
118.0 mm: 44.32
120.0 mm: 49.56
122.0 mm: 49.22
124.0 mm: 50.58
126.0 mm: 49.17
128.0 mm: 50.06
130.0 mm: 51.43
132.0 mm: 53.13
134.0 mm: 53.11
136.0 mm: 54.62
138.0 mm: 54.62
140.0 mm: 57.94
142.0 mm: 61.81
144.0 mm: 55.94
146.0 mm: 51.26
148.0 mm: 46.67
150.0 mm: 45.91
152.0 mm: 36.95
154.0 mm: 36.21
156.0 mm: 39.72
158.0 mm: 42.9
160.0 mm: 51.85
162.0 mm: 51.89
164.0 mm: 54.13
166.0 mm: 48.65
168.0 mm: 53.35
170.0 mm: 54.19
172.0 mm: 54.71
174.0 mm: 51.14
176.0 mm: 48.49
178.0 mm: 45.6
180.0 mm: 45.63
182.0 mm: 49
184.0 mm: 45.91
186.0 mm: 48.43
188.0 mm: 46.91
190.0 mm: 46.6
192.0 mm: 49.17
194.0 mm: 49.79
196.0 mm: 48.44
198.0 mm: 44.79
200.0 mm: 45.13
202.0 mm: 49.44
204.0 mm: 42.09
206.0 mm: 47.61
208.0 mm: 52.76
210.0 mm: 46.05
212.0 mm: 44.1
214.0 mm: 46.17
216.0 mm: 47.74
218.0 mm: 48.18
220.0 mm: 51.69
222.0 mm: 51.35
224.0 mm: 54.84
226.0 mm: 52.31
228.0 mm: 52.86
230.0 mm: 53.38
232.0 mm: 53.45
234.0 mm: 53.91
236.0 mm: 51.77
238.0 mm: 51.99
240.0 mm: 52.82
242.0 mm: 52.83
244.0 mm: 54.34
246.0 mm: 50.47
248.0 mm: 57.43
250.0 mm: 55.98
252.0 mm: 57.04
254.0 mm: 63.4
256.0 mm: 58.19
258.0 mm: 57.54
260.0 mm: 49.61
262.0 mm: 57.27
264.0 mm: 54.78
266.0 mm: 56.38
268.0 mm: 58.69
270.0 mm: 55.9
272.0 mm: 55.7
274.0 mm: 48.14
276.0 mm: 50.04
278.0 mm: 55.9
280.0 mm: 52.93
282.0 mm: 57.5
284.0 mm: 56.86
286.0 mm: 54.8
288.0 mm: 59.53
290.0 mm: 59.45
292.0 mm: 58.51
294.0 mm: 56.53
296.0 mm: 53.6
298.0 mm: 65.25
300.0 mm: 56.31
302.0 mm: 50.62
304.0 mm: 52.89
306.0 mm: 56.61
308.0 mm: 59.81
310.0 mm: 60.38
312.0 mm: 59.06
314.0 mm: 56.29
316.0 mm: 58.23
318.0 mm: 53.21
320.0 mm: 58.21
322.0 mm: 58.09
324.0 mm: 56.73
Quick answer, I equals 1.3 mm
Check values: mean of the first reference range 49.8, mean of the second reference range 55.1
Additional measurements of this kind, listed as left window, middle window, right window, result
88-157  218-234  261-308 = 0.0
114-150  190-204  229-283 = 1.6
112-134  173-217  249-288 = 4.5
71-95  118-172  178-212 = -1.7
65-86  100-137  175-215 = 3.3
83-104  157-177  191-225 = -1.9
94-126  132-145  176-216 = -3.0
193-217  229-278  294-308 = -2.9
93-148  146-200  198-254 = 2.3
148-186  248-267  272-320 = -1.1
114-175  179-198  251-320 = 1.7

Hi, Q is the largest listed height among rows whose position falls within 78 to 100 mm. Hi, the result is 52.78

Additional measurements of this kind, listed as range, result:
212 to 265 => 63.4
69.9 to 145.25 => 61.81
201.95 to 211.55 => 52.76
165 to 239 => 54.84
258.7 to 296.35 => 59.53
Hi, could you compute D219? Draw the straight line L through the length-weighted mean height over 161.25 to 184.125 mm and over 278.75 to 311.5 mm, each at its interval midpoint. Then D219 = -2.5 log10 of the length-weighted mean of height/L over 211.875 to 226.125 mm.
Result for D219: 0.067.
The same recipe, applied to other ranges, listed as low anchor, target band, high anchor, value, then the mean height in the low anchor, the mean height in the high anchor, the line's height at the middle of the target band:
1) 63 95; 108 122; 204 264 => 0.12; 52.9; 52.5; 52.8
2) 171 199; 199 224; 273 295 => 0.05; 48.2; 55.5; 50.1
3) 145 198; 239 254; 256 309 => -0.04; 47.8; 55.9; 53.2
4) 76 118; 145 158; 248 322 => 0.14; 45.7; 56.5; 48.8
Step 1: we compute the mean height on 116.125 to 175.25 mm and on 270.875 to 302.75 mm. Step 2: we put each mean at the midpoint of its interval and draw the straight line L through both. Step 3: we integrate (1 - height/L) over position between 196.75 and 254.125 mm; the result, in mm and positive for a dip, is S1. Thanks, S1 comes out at 2.5 mm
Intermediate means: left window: 50.2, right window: 55.8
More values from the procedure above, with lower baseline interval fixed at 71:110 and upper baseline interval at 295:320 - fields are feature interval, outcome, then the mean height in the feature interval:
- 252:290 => -0.5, 55.9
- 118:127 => -0.2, 49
